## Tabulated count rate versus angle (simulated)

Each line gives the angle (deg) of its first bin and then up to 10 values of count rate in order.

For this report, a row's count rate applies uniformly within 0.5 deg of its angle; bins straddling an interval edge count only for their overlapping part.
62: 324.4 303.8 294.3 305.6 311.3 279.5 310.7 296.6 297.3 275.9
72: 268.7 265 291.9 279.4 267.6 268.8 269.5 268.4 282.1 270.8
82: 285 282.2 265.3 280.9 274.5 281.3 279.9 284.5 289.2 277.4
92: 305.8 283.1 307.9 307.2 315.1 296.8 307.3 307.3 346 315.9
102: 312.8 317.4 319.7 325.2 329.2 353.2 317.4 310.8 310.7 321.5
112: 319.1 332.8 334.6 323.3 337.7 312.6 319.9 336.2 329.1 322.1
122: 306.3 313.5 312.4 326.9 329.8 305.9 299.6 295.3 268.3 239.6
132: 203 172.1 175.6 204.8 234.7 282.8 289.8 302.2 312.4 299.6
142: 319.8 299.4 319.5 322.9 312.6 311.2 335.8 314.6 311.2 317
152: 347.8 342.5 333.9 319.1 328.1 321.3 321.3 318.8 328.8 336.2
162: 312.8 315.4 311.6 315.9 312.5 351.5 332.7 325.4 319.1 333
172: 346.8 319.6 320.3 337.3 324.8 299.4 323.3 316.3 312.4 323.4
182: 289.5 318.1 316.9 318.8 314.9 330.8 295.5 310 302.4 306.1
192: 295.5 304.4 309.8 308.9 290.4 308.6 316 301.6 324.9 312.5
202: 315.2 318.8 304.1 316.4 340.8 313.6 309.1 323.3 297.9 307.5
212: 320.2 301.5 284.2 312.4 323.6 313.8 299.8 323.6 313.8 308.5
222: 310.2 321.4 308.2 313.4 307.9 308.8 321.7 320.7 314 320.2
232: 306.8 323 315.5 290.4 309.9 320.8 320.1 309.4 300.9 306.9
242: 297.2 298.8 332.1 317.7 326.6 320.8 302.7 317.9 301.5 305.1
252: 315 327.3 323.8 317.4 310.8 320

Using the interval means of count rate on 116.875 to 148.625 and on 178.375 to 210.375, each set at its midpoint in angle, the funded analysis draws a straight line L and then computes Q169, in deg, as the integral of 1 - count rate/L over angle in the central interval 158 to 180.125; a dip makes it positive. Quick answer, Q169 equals -1.49 deg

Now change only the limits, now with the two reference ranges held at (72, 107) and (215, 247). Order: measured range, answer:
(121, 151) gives 1.2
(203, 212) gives -0.1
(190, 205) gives 0.0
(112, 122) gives -1.0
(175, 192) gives -0.4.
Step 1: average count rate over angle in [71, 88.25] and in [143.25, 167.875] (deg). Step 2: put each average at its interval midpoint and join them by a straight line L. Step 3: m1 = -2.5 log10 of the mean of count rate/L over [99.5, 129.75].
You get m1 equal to -0.08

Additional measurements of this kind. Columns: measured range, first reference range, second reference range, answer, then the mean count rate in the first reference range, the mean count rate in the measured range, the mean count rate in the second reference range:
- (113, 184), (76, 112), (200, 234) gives -0.01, 299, 309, 313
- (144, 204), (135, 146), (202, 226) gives -0.05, 295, 318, 312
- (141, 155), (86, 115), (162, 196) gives -0.02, 311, 321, 317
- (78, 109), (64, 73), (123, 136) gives -0.08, 292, 299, 262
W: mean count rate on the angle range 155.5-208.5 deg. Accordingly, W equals 317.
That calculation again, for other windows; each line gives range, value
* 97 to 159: 307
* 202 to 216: 312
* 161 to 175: 325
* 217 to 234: 314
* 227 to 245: 312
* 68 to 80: 279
